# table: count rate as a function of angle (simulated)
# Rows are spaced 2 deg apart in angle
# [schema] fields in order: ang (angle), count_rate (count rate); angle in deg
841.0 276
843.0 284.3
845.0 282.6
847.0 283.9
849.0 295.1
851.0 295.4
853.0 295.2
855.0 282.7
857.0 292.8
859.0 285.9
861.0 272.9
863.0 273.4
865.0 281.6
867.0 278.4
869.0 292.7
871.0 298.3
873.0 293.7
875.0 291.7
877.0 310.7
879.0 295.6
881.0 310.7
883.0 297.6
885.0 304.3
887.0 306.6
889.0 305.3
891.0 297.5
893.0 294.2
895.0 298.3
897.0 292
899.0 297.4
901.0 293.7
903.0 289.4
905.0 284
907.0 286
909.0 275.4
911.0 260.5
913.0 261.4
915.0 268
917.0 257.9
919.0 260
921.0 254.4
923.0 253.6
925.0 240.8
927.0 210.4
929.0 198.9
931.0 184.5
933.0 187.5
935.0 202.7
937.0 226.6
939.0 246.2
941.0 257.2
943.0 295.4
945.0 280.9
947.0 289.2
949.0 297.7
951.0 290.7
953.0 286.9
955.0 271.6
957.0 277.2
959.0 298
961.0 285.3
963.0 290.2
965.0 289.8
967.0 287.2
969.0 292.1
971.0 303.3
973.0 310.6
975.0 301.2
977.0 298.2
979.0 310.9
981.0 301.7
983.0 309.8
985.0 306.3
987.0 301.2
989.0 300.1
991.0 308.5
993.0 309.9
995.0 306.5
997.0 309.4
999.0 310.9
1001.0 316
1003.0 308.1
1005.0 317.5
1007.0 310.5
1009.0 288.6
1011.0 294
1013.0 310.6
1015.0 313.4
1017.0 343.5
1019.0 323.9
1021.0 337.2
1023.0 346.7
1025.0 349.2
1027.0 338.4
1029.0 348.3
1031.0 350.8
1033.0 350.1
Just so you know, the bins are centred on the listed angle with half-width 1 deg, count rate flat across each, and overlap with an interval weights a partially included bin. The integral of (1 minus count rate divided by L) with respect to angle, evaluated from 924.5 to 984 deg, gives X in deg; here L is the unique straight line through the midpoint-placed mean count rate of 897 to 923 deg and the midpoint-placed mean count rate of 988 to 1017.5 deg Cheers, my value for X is 4.17 deg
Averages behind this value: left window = 274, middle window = 271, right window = 309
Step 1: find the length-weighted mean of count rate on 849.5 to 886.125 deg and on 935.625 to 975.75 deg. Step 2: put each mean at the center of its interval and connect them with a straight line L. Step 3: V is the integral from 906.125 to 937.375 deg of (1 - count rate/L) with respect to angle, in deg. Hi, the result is 5.1 deg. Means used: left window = 292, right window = 283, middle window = 239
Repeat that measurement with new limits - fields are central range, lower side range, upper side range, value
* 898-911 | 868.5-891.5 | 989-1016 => 0.71 deg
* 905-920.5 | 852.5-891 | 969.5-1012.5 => 1.55 deg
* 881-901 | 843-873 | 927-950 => -2.36 deg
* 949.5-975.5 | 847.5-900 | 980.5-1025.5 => 1.40 deg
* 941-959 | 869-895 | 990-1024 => 1.34 deg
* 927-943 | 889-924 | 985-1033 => 3.90 deg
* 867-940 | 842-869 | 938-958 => 3.09 deg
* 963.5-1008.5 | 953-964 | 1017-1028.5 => 0.51 deg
